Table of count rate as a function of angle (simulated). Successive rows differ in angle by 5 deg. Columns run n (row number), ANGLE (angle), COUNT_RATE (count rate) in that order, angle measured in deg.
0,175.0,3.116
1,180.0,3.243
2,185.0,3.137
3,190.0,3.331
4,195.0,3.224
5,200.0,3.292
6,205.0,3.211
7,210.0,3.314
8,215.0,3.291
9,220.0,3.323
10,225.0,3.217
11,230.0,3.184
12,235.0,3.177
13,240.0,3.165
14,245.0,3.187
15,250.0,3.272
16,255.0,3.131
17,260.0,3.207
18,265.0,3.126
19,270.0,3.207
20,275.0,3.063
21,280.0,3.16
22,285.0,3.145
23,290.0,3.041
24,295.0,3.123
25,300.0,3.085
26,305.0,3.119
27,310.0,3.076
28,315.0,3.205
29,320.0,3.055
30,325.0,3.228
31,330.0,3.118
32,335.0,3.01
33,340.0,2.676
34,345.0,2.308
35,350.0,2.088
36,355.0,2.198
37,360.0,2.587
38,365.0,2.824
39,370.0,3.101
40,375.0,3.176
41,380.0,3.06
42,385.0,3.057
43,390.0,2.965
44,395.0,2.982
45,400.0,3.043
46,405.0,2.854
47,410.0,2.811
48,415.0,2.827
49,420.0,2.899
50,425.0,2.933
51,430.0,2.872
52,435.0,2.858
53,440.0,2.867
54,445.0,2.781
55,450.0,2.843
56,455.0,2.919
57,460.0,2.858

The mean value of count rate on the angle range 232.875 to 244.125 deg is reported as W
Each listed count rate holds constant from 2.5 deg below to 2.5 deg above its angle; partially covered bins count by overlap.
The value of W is 3.17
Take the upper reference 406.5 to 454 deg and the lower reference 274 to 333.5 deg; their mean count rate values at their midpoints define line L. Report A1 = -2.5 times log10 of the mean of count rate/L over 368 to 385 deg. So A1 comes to -0.05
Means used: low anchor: 3.12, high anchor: 2.86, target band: 3.1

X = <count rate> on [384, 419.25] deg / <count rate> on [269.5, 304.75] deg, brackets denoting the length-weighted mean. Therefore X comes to 0.9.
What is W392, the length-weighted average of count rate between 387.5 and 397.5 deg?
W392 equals 2.97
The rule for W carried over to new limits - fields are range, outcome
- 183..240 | 3.24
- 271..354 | 2.96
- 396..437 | 2.89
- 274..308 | 3.11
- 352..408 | 2.89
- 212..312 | 3.17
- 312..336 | 3.13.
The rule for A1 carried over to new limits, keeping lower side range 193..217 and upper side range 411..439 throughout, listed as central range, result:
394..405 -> -0.02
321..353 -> 0.11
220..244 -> 0.01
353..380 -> 0.06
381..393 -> -0.03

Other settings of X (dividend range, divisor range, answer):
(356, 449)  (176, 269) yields 0.90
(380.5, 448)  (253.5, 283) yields 0.92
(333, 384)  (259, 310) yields 0.87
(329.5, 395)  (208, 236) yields 0.85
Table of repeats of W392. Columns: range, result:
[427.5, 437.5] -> 2.86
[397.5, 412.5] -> 2.9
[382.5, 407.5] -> 2.98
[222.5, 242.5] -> 3.19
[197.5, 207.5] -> 3.25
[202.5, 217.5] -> 3.27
